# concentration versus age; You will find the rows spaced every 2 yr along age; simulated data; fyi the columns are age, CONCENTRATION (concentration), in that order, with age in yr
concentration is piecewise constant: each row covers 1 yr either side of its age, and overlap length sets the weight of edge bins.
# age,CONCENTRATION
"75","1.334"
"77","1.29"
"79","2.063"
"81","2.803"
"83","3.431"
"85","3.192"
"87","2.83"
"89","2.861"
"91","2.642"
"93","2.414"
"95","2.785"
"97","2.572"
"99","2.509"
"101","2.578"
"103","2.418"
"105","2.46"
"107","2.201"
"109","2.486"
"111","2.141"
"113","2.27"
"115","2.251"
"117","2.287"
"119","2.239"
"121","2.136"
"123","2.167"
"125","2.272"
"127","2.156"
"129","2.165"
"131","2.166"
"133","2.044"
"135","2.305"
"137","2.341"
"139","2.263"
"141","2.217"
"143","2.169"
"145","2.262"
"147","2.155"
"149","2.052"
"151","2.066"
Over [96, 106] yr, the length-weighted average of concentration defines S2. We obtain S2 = 2.51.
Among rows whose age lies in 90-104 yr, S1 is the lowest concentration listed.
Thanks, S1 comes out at 2.414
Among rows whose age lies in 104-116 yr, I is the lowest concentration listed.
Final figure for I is 2.141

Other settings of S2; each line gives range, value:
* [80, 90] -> 3.02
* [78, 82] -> 2.43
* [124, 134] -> 2.16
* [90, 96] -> 2.61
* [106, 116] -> 2.27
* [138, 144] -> 2.22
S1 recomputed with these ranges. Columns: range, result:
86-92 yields 2.642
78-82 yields 2.063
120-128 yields 2.136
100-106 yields 2.418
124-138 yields 2.044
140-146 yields 2.169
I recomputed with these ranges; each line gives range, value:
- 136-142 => 2.217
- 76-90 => 1.29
